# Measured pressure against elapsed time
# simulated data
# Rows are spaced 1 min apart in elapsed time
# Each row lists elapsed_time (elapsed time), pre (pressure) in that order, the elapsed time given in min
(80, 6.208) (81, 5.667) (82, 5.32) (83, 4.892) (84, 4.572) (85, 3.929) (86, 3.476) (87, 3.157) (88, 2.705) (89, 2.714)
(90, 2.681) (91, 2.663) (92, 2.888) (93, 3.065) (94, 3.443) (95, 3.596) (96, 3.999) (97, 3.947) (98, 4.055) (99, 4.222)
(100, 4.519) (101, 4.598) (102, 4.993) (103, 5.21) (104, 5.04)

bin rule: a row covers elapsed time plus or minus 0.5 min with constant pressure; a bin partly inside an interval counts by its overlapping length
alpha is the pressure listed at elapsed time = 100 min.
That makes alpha 4.519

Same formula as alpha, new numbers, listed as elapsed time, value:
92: 2.888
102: 4.993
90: 2.681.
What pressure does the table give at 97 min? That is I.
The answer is 3.947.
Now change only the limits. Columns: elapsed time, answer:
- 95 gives 3.596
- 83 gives 4.892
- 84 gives 4.572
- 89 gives 2.714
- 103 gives 5.21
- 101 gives 4.598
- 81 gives 5.667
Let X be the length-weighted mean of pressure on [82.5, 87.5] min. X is 4.01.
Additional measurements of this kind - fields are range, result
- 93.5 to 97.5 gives 3.75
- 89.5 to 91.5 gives 2.67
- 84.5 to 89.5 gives 3.2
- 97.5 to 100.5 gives 4.27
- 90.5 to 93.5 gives 2.87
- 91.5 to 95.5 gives 3.25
